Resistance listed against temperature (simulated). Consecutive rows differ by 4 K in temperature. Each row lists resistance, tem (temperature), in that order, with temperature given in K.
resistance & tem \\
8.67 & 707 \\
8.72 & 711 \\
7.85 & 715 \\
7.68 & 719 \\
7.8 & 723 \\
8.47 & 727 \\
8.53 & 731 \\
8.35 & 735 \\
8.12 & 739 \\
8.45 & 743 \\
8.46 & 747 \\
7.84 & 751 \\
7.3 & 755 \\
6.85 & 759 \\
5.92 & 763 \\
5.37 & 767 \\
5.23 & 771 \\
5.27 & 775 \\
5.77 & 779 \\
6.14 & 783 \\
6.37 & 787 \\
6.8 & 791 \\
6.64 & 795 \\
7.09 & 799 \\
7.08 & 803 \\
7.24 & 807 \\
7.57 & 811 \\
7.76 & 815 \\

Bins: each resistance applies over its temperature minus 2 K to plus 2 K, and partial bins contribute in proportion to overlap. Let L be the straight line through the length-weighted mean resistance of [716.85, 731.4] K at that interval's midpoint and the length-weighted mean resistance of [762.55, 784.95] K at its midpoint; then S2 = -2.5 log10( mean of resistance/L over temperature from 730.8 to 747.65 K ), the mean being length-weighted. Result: -0.15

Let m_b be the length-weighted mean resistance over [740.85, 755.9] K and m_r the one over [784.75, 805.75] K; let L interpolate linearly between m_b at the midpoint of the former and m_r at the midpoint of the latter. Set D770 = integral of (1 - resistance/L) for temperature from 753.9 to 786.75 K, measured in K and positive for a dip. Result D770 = 6.6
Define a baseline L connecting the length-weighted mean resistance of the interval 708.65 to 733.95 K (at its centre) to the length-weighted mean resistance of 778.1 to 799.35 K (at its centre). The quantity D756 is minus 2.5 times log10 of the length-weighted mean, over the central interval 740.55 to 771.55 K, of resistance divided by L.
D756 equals 0.046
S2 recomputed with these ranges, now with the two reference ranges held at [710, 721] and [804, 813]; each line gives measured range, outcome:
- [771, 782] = 0.346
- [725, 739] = -0.066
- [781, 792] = 0.175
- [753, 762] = 0.116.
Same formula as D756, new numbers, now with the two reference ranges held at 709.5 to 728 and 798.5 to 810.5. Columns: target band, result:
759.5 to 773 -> 0.319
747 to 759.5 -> 0.022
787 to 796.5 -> 0.105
